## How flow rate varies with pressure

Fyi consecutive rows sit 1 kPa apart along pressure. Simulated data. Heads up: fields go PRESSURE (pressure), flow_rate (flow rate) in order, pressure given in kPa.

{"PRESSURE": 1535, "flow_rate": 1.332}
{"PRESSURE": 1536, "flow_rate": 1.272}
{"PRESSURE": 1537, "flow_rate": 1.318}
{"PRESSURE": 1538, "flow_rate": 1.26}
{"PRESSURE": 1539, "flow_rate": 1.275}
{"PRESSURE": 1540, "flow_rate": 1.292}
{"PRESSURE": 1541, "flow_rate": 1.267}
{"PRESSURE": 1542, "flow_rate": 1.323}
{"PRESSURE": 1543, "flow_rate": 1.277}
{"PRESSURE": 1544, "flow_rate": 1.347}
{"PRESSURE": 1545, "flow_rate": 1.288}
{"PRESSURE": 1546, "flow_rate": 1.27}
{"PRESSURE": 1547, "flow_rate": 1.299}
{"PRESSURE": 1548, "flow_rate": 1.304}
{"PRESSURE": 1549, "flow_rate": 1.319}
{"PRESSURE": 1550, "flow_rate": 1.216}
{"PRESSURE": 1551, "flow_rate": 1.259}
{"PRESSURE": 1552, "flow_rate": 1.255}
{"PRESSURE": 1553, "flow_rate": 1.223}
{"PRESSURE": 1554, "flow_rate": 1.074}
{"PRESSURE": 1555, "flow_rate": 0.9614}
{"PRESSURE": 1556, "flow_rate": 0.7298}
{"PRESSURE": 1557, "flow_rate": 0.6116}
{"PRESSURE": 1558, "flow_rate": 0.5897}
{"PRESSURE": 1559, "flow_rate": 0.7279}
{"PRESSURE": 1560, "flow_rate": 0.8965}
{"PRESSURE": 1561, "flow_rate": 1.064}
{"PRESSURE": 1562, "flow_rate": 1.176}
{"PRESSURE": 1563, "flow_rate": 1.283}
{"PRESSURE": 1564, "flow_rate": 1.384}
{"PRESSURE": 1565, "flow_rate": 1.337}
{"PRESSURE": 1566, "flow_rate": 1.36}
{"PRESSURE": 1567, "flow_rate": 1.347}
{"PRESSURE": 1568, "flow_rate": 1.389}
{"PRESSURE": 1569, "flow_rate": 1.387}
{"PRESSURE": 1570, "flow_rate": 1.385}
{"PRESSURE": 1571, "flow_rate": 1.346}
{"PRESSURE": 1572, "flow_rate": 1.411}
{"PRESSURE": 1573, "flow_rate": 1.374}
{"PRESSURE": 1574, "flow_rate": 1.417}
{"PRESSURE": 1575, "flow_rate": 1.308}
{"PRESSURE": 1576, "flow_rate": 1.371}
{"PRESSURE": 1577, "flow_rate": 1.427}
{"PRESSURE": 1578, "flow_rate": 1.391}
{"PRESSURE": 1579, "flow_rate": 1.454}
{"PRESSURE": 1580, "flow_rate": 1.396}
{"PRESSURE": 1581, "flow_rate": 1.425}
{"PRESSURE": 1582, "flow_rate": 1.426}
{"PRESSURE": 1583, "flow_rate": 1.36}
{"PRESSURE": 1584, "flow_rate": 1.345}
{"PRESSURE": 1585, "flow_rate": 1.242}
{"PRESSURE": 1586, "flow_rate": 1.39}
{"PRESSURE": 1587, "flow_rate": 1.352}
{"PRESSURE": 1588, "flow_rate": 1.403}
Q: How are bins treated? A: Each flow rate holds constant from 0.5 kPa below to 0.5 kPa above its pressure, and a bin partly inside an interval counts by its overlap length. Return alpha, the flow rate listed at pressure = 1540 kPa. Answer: 1.292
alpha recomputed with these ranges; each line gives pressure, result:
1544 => 1.347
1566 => 1.36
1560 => 0.8965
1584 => 1.345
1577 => 1.427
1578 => 1.391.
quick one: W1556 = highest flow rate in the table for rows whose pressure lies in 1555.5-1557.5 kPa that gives 0.7298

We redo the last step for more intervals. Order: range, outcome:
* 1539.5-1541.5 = 1.292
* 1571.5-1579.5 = 1.454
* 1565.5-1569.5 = 1.389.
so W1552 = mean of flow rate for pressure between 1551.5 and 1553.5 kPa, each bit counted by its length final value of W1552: 1.24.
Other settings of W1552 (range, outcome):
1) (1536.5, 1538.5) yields 1.29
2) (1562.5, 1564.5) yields 1.33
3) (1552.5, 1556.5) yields 0.997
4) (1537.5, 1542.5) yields 1.28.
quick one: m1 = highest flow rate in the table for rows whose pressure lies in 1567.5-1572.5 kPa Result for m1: 1.411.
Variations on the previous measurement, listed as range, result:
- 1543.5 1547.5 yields 1.347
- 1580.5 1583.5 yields 1.426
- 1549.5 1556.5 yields 1.259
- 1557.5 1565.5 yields 1.384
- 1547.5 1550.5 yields 1.319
